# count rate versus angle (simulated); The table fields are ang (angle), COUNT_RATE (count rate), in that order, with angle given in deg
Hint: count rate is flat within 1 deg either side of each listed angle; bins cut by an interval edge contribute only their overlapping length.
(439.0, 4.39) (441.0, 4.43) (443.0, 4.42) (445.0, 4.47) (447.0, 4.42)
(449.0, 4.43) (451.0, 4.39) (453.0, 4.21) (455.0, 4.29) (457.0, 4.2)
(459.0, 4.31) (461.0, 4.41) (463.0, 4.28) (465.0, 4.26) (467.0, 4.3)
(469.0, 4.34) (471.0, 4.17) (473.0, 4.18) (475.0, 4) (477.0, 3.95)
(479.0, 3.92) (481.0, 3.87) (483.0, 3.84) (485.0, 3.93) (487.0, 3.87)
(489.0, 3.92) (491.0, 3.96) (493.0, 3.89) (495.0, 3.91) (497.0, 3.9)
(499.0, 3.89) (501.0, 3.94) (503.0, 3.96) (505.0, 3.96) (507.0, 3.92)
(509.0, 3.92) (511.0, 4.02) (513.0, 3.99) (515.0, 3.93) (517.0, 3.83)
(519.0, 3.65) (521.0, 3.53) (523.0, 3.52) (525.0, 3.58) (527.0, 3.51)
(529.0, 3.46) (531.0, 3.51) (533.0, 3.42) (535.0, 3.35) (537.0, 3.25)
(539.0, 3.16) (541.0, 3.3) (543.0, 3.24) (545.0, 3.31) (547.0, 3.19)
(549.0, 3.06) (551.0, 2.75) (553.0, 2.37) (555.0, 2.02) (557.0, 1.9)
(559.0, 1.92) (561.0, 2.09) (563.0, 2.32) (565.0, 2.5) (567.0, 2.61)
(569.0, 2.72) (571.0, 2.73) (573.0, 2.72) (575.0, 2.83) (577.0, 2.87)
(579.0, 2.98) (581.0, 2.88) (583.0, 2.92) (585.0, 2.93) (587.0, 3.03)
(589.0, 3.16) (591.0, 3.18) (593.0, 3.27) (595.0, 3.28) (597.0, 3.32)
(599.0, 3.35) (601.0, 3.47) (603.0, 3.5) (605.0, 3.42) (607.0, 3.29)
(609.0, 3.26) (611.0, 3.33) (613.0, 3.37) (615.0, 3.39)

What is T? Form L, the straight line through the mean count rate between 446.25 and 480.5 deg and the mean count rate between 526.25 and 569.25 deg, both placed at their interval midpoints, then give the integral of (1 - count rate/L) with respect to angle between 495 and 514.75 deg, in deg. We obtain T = -2.2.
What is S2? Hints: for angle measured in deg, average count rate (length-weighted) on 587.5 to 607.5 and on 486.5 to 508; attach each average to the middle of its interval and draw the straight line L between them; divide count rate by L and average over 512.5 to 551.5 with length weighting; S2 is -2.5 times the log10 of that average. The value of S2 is 0.087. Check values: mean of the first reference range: 3.92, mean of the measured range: 3.43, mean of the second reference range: 3.32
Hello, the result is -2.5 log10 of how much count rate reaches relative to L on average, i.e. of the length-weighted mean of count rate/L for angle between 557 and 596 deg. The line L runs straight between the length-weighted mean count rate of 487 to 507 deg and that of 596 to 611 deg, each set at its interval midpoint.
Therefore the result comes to 0.257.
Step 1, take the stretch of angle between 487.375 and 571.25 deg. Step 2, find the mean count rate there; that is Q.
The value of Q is 3.32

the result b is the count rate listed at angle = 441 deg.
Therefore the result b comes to 4.43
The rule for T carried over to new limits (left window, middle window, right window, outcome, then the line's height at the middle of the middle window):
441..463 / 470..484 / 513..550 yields 0.3 deg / 4.07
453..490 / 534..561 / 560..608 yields 4.4 deg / 3.34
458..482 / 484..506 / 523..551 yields -0.4 deg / 3.85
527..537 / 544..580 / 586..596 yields 7.6 deg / 3.3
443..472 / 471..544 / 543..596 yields -2.7 deg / 3.63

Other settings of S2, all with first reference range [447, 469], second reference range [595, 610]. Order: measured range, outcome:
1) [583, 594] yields 0.12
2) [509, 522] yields 0.03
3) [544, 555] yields 0.29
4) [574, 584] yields 0.21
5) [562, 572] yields 0.36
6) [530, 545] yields 0.15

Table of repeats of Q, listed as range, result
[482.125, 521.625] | 3.89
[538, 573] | 2.66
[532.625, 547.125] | 3.28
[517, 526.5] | 3.59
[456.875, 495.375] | 4.08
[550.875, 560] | 2.14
